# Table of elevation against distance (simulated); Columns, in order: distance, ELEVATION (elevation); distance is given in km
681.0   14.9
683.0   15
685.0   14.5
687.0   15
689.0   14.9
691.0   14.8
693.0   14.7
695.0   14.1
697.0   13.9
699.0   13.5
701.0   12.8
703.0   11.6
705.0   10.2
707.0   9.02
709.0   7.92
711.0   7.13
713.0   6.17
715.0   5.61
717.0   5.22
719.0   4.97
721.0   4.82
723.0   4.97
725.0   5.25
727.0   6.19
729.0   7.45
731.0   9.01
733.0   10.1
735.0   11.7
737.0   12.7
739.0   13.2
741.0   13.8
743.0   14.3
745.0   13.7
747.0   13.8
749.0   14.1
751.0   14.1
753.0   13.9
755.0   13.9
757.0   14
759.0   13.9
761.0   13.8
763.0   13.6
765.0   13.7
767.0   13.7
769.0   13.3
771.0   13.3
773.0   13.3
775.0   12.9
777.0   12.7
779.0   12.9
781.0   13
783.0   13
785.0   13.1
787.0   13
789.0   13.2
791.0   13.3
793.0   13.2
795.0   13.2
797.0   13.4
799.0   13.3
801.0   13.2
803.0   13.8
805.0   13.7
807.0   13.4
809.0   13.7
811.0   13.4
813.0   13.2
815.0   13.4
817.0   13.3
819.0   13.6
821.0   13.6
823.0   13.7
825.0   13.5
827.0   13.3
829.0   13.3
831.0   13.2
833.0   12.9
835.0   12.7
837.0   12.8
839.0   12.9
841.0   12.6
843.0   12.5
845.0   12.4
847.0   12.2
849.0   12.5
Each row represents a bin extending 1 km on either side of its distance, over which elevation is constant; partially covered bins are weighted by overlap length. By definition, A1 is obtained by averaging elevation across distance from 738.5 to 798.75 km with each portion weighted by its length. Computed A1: 13.5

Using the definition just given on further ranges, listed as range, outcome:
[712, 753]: 9.66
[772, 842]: 13.2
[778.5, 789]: 13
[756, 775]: 13.6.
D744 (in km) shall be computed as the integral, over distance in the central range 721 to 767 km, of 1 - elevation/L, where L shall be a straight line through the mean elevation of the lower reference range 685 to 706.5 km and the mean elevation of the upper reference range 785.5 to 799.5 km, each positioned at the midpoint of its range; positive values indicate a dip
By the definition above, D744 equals 5.5 km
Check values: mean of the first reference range 13.5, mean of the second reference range 13.2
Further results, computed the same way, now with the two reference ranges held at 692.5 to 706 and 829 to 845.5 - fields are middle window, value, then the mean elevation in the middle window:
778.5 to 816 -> -1.35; 13.3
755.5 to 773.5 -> -1.10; 13.6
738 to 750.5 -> -0.93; 13.8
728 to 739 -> 2.06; 10.5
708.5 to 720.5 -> 6.38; 6.04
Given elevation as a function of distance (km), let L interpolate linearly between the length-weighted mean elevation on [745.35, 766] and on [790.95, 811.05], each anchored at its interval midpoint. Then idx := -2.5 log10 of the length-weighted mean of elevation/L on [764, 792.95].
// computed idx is 0.04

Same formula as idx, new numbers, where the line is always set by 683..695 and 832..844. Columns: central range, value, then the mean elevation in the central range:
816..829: -0.045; 13.5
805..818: -0.027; 13.4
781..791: 0.028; 13.1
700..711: 0.403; 10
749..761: -0.008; 14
